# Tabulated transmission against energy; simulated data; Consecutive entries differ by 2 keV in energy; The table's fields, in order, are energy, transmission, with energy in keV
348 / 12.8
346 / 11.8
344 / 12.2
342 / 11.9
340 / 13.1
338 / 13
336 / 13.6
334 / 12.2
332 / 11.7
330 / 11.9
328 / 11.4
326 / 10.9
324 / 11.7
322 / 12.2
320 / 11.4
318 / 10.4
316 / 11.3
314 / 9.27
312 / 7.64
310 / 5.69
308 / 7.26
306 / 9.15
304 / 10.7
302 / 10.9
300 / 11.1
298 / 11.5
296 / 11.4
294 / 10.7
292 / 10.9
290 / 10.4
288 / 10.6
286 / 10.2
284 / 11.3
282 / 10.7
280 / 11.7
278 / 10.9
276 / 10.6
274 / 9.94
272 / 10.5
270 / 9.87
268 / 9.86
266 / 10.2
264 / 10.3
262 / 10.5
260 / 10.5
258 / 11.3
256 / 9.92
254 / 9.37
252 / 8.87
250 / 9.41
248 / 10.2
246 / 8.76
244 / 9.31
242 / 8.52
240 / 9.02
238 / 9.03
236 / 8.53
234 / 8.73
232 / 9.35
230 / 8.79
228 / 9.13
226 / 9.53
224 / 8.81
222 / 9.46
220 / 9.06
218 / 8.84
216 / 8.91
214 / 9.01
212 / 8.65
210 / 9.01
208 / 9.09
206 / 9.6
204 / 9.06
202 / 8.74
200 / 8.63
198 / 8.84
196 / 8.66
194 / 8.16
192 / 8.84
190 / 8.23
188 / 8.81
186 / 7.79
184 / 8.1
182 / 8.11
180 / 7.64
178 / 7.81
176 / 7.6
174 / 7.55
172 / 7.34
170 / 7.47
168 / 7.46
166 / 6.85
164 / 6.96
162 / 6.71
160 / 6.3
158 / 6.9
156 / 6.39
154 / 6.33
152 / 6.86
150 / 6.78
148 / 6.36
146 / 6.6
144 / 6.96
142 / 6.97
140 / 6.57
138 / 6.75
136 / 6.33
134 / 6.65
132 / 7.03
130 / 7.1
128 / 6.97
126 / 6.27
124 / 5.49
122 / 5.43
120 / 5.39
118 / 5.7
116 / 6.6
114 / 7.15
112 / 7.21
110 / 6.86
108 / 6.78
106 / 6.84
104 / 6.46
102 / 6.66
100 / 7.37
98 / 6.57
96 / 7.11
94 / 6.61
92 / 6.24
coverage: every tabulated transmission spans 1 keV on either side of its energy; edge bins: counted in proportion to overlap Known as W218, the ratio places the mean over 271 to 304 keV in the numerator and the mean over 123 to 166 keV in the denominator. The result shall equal 1.63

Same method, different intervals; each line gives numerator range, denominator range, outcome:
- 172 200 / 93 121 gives 1.22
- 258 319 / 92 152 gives 1.55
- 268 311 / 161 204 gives 1.29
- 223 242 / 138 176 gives 1.31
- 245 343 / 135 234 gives 1.33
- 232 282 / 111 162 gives 1.51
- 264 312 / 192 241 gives 1.14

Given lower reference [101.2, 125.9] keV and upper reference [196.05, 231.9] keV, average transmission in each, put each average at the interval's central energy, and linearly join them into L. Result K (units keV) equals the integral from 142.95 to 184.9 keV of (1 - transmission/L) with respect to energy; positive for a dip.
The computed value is 3.3 keV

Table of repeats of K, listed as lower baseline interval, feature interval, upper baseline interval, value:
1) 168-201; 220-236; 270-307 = 0.18 keV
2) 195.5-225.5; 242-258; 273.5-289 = 0.82 keV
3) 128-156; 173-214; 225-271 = -1.91 keV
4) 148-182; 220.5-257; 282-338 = -1.01 keV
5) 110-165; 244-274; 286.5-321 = -2.83 keV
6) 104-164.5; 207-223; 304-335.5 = -1.55 keV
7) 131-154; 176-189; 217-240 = -0.38 keV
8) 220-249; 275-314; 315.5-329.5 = 1.62 keV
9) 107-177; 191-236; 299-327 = -4.87 keV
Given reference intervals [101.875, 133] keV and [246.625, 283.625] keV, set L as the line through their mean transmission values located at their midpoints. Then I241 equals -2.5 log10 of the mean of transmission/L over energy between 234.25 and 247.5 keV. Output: 0.086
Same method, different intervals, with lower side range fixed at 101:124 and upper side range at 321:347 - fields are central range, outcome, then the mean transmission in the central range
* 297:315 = 0.23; 9.25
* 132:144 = 0.06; 6.71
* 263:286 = 0.01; 10.5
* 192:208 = -0.02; 8.83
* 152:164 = 0.15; 6.59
